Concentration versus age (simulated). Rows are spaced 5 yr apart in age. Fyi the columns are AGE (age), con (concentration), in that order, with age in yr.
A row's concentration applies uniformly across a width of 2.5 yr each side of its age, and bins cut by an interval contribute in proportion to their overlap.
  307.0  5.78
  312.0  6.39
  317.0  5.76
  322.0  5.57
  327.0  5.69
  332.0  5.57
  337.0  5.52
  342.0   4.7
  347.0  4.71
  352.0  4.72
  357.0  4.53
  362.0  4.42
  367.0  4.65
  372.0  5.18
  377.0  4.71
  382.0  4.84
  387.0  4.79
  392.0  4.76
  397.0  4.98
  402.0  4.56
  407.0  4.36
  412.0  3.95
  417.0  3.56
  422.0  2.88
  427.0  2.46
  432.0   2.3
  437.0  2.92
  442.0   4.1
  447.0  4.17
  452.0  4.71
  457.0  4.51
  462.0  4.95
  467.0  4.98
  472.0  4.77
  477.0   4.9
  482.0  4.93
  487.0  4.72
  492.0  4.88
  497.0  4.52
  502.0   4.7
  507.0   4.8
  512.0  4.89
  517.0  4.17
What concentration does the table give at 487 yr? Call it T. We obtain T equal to 4.72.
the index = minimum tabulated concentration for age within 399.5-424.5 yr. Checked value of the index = 2.88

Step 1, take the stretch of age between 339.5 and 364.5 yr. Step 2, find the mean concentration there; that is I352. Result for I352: 4.62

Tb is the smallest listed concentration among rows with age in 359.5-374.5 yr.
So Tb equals 4.42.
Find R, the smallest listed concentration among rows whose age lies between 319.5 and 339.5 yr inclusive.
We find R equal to 5.52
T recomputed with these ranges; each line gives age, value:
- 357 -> 4.53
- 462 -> 4.95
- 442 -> 4.1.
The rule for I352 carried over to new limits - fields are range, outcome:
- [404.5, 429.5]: 3.44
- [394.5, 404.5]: 4.77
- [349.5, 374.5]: 4.7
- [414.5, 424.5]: 3.22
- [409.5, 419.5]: 3.75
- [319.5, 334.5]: 5.61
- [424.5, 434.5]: 2.38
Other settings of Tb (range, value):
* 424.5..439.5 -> 2.3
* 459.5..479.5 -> 4.77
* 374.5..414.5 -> 3.95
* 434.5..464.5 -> 2.92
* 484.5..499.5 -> 4.52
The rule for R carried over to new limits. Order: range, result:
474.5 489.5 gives 4.72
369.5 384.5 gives 4.71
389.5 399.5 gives 4.76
